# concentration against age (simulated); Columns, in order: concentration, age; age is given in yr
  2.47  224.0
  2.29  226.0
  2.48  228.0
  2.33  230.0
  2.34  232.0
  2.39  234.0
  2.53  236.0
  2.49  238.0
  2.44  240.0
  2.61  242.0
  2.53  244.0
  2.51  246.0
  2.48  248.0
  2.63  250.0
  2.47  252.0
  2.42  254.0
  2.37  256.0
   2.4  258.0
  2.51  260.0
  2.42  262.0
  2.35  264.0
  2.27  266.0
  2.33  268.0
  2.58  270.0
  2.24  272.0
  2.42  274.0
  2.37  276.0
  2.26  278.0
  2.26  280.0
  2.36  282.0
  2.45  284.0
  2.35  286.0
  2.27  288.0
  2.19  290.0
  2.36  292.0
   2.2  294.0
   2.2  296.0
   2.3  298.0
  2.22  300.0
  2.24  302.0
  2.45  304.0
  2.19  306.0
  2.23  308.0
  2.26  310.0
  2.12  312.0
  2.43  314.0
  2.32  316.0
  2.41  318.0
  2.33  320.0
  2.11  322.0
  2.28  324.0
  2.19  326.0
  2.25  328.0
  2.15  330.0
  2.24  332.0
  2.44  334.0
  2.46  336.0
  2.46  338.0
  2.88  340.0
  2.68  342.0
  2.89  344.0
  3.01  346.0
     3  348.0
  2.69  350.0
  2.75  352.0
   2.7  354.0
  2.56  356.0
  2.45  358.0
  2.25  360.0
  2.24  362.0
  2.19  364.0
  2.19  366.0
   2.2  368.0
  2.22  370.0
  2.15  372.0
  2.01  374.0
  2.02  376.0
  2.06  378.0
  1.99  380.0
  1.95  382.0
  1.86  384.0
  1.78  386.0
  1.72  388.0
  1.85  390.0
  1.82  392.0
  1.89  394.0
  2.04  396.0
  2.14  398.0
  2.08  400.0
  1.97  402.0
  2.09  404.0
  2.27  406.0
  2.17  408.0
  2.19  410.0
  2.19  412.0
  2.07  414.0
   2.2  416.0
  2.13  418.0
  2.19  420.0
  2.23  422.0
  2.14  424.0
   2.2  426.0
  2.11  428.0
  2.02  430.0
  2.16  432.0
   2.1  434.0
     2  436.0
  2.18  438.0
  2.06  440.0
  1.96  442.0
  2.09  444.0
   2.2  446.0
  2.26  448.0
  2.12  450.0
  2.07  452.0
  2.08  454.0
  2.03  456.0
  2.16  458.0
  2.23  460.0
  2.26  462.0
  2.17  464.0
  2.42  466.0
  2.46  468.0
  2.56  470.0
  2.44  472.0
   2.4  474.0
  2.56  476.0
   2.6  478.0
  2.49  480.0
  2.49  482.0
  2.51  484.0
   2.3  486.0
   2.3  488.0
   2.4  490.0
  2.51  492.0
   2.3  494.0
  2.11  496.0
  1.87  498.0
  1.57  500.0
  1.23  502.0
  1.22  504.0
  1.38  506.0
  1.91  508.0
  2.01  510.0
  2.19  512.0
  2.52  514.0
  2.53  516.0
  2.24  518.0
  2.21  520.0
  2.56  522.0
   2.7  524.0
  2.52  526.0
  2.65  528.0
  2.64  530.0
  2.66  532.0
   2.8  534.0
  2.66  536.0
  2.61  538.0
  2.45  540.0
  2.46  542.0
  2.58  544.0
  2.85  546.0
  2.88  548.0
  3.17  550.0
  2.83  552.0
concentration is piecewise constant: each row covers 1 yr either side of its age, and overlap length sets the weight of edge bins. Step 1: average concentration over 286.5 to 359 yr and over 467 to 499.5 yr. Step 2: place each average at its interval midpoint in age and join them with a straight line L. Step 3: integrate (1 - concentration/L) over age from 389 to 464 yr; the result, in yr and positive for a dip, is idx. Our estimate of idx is 8.9 yr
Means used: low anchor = 2.41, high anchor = 2.38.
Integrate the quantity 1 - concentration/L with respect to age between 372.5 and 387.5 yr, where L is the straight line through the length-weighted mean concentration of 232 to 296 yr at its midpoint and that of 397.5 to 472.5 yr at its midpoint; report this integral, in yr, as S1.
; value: 1.9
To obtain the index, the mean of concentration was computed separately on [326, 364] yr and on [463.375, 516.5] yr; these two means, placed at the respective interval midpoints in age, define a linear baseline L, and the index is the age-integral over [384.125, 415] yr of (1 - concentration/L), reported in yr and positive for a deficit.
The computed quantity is 5.1 yr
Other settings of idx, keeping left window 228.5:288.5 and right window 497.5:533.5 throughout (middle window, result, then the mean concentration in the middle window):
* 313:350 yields -2.20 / 2.48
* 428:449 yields 1.23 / 2.1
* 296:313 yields 0.86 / 2.25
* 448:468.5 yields 0.17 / 2.2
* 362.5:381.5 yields 1.55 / 2.11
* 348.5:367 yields -1.16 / 2.46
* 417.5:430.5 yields 0.57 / 2.15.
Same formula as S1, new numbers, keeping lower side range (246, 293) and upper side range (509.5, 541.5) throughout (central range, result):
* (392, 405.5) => 2.30 yr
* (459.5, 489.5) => 0.78 yr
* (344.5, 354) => -1.67 yr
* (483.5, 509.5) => 5.53 yr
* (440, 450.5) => 1.47 yr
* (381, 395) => 3.45 yr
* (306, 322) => 0.82 yr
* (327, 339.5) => 0.30 yr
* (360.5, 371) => 0.95 yr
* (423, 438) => 2.13 yr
